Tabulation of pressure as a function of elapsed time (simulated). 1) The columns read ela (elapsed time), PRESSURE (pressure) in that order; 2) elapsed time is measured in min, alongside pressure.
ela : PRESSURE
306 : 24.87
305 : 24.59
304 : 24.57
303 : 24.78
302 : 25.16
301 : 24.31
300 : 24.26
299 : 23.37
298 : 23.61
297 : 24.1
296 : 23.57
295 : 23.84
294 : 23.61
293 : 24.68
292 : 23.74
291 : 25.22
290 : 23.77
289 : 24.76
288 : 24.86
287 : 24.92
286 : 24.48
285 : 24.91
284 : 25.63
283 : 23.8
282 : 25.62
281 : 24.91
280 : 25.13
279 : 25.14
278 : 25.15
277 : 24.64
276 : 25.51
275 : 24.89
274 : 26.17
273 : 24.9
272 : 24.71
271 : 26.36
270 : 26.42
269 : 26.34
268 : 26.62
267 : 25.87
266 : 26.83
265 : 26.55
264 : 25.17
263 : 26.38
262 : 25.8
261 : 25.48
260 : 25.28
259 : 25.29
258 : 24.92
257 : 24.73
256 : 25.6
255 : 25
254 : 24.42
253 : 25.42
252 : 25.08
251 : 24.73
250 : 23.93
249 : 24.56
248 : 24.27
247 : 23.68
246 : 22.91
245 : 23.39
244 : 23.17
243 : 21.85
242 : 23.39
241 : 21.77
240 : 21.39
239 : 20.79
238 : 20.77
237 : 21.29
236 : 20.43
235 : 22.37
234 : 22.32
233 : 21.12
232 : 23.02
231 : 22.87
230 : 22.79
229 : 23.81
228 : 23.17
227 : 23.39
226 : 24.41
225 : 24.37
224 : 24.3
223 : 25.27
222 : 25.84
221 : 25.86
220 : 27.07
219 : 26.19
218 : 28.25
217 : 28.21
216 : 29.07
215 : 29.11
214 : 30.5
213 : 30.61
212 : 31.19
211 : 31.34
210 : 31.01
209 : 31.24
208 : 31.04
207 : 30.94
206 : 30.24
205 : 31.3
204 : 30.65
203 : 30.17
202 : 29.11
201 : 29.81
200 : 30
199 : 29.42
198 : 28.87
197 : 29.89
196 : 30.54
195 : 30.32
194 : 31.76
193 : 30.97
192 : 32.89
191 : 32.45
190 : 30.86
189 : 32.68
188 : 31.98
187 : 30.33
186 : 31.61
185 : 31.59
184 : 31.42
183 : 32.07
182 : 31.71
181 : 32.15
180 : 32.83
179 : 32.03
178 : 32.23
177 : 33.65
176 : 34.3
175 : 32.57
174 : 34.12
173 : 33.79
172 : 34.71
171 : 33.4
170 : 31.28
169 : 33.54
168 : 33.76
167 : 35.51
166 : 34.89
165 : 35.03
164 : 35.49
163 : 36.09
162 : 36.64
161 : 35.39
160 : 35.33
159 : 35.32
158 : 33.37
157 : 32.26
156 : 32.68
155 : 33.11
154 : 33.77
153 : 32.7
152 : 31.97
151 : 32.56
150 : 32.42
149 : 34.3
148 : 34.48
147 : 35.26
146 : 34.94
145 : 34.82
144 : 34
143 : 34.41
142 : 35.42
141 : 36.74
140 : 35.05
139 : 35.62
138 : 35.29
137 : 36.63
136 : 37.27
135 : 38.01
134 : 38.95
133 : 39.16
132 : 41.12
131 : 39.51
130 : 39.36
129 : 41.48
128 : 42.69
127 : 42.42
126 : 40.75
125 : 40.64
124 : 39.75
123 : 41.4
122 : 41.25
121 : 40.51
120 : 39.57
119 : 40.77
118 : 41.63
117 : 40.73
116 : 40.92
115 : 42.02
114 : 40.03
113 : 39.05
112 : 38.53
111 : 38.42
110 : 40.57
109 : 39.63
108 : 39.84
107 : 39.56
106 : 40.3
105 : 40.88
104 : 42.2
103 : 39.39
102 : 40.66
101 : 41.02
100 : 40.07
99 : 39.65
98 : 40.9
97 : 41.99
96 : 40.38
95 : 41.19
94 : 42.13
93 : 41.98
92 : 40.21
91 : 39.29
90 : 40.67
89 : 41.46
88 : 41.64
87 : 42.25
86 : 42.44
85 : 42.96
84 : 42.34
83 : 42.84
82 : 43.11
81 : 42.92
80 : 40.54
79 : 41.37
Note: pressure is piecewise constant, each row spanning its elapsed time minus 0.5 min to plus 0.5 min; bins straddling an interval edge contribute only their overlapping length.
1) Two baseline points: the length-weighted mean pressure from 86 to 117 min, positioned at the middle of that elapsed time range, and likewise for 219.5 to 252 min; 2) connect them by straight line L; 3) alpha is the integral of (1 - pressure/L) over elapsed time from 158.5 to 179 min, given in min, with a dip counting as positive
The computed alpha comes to -1.5 min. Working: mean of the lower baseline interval 40.6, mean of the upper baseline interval 23.3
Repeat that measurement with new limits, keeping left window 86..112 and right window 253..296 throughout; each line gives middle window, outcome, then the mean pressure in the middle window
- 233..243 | 2.39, 21.6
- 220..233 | 2.35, 24.1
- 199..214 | 0.28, 30.6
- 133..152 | 0.76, 35.4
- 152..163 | 0.44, 34.1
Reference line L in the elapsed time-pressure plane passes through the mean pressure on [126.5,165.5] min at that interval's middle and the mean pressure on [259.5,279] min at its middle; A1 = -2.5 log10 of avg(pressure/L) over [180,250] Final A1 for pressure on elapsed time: 0.11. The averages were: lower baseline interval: 35.9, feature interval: 27.4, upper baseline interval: 25.7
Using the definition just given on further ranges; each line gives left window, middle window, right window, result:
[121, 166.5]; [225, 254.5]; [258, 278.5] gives 0.218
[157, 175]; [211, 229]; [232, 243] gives -0.087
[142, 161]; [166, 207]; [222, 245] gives -0.099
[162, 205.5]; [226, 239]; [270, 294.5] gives 0.271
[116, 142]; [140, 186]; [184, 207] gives 0.038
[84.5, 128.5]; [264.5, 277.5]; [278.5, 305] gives 0.020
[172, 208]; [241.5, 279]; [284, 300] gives 0.062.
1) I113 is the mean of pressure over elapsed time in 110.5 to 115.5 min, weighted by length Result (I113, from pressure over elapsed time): 39.6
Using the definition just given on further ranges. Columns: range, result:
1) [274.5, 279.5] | 25.1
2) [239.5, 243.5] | 22.1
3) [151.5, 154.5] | 32.8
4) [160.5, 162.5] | 36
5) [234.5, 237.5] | 21.4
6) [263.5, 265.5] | 25.9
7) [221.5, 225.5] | 24.9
